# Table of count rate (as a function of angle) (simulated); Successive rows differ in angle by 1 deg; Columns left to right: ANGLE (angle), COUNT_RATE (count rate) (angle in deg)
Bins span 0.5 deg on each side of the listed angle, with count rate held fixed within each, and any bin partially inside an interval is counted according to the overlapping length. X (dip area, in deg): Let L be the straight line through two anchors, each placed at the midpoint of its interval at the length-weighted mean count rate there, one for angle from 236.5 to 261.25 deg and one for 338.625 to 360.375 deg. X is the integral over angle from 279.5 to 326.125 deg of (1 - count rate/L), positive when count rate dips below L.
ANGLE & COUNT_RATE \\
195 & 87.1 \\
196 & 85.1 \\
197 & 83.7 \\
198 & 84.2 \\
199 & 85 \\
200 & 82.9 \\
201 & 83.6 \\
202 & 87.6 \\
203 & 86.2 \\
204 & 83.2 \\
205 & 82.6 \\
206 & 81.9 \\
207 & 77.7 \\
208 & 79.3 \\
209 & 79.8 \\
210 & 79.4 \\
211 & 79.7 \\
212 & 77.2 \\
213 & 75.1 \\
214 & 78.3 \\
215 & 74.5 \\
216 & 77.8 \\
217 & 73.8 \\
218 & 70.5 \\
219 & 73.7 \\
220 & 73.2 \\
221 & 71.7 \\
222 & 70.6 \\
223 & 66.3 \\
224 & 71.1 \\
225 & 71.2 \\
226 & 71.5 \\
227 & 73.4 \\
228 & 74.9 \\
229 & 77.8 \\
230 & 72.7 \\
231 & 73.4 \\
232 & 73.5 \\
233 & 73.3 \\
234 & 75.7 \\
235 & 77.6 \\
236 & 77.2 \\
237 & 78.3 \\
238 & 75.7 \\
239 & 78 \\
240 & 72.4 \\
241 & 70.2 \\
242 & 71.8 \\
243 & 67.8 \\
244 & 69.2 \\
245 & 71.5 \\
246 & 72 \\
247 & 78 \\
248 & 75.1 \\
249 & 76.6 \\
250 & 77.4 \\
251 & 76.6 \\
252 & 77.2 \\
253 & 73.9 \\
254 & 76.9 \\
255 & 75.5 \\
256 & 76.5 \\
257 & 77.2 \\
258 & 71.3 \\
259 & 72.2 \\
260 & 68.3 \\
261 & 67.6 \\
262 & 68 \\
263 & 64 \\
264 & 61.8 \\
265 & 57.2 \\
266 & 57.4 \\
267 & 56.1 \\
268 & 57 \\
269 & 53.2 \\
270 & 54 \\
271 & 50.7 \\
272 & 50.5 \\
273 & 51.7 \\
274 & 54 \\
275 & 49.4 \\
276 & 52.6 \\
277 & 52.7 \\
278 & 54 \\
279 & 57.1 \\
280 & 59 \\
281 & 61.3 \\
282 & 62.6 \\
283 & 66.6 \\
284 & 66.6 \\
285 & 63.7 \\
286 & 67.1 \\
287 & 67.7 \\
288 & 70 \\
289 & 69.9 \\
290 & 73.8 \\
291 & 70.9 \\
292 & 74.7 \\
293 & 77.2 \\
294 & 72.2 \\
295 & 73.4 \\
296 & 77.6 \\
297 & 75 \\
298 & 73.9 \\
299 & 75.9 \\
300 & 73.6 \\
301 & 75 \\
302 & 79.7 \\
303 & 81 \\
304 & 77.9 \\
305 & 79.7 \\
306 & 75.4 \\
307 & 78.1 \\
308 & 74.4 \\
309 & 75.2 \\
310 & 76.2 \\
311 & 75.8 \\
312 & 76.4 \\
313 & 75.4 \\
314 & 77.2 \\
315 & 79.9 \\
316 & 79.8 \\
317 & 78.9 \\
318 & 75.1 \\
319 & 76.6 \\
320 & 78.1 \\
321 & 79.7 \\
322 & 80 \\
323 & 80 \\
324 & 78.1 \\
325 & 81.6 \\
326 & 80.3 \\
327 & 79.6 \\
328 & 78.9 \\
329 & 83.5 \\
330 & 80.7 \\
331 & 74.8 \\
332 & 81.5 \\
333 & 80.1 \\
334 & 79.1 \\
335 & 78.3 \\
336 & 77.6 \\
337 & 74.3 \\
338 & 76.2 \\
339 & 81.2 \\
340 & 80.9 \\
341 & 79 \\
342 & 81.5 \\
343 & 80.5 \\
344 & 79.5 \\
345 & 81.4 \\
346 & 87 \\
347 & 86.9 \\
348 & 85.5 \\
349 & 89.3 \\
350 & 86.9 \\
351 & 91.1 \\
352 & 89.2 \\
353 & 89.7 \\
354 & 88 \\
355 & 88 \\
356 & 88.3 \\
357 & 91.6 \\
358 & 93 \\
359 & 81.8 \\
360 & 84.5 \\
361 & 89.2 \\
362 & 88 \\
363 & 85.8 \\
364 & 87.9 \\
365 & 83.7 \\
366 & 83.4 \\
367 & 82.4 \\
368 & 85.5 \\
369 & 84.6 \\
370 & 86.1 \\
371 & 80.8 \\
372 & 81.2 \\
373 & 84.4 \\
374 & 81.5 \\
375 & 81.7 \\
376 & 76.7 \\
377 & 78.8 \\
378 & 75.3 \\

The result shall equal 3.4 deg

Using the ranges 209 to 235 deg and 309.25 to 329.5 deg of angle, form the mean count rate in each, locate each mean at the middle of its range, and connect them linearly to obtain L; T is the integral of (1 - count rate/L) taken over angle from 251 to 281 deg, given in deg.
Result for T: 5.5 deg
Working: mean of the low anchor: 74.2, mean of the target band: 62.2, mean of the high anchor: 78.5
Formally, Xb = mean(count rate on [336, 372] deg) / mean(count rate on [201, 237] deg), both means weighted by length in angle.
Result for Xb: 1.1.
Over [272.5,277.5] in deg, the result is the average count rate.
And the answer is 52.1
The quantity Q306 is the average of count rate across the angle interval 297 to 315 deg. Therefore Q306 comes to 76.6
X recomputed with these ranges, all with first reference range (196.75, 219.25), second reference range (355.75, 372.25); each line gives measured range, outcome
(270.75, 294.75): 5.9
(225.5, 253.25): 2.3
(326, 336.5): 0.6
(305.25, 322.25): 1.4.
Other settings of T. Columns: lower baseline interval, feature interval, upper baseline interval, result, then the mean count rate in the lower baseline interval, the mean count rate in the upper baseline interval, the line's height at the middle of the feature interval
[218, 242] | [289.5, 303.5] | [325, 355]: 0.63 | 73.5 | 82.2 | 78.8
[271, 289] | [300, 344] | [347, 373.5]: -3.04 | 59.3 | 86.5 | 73.5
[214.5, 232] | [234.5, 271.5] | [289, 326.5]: 2.20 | 72.8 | 76.8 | 74.2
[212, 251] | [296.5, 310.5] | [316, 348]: 0.29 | 73.8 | 79.8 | 78.1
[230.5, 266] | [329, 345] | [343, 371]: 0.88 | 72.6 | 86.4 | 83.9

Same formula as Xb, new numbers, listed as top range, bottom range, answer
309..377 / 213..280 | 1.19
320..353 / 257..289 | 1.34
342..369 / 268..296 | 1.39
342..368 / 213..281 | 1.26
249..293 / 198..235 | 0.84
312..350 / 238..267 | 1.12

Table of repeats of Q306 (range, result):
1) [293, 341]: 77.7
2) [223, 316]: 70.1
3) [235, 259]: 74.6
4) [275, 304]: 68.6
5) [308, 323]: 77.4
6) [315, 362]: 82.4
